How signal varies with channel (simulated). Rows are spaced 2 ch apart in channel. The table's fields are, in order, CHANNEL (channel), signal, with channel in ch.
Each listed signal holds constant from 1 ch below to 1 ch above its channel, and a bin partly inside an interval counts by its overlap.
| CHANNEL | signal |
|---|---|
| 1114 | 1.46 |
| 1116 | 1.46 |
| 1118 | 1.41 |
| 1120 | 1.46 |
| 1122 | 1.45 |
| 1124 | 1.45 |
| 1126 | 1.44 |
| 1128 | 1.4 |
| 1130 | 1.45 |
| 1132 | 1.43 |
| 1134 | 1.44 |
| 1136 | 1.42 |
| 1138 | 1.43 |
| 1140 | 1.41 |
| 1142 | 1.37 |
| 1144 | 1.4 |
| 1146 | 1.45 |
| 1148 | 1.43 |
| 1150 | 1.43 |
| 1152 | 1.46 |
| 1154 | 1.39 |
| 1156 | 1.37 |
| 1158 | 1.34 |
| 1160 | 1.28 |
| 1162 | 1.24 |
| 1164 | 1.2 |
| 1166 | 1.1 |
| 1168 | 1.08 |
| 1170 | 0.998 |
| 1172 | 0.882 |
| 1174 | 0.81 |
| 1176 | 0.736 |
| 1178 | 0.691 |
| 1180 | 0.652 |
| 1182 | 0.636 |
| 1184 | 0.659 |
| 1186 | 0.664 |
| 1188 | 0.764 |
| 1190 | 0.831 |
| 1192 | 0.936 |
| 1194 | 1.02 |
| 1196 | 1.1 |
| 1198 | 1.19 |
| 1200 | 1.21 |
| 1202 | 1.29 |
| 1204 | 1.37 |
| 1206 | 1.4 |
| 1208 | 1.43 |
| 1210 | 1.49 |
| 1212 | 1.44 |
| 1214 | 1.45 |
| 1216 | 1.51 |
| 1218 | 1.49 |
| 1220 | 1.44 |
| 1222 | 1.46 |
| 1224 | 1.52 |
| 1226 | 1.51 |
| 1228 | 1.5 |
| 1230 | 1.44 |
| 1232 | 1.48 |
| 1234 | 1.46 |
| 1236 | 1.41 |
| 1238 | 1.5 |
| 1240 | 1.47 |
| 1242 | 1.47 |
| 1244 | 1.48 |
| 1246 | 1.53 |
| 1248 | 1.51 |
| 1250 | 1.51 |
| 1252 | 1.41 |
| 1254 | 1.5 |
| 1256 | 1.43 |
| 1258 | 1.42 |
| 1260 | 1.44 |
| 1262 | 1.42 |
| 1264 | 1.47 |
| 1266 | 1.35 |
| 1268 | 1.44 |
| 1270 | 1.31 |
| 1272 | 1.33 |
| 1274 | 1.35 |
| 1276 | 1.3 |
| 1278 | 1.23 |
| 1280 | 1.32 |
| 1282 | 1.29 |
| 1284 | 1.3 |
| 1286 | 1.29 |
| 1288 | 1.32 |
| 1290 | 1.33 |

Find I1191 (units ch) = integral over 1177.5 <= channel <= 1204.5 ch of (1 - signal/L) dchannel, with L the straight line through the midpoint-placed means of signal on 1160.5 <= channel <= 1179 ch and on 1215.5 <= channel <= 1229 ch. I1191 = 6.18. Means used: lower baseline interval 0.979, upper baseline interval 1.49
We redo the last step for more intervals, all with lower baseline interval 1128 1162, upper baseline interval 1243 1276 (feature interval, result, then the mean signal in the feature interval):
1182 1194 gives 5.4 ch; 0.78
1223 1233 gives -0.5 ch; 1.49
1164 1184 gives 7.9 ch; 0.851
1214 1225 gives -0.5 ch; 1.48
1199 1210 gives 0.5 ch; 1.35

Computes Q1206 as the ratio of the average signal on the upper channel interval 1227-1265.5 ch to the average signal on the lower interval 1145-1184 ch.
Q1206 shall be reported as 1.33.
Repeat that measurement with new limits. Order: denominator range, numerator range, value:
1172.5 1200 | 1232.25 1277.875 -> 1.71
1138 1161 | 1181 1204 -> 0.68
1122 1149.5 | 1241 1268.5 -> 1.02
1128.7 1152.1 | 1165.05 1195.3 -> 0.58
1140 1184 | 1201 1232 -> 1.28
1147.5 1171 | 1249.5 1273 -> 1.11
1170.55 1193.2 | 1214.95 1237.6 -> 1.95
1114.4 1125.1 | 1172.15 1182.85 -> 0.50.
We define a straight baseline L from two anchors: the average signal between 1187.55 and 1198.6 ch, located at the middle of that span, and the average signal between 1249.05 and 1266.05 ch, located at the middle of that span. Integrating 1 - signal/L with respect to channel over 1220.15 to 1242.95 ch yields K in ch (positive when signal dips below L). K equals -4.0 ch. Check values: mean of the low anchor 0.976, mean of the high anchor 1.44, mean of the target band 1.47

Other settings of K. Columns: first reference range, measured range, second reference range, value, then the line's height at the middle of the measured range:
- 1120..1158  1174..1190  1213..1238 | 8.2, 1.45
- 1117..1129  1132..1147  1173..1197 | -1.8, 1.26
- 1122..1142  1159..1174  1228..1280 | 3.5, 1.43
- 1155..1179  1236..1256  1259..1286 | -3.2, 1.28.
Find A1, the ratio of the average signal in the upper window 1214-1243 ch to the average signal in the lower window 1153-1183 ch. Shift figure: 1.44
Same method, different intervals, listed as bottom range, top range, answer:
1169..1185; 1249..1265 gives 1.91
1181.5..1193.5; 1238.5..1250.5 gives 1.96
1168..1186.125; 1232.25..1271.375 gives 1.88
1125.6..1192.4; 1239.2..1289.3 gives 1.21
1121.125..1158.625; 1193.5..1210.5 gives 0.90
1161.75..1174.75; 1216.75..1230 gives 1.43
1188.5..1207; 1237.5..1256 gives 1.30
